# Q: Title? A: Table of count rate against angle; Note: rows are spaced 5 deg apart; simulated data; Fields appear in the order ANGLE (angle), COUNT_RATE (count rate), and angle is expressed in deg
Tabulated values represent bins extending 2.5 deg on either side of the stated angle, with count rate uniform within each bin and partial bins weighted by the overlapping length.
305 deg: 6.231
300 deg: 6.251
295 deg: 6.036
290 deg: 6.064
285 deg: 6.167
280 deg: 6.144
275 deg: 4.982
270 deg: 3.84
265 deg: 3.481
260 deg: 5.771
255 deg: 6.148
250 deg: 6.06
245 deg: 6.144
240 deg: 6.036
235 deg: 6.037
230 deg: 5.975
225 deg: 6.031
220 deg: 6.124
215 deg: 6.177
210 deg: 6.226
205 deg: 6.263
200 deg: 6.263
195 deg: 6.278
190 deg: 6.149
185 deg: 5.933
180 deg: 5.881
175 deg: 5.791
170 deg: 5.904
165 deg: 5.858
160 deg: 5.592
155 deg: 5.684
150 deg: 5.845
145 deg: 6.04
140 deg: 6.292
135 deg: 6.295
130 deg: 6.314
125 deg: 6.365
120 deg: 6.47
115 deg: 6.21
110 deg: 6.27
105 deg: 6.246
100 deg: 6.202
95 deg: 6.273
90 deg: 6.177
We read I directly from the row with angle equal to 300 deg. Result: 6.251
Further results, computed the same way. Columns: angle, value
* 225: 6.031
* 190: 6.149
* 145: 6.04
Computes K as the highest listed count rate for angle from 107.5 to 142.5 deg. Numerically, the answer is 6.47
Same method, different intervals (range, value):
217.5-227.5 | 6.124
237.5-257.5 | 6.148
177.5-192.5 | 6.149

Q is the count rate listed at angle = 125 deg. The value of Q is 6.365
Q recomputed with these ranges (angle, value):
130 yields 6.314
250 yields 6.06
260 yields 5.771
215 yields 6.177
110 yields 6.27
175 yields 5.791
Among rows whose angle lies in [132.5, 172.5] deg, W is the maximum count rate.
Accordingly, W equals 6.295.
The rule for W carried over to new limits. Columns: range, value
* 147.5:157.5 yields 5.845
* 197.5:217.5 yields 6.263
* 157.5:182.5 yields 5.904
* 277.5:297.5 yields 6.167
